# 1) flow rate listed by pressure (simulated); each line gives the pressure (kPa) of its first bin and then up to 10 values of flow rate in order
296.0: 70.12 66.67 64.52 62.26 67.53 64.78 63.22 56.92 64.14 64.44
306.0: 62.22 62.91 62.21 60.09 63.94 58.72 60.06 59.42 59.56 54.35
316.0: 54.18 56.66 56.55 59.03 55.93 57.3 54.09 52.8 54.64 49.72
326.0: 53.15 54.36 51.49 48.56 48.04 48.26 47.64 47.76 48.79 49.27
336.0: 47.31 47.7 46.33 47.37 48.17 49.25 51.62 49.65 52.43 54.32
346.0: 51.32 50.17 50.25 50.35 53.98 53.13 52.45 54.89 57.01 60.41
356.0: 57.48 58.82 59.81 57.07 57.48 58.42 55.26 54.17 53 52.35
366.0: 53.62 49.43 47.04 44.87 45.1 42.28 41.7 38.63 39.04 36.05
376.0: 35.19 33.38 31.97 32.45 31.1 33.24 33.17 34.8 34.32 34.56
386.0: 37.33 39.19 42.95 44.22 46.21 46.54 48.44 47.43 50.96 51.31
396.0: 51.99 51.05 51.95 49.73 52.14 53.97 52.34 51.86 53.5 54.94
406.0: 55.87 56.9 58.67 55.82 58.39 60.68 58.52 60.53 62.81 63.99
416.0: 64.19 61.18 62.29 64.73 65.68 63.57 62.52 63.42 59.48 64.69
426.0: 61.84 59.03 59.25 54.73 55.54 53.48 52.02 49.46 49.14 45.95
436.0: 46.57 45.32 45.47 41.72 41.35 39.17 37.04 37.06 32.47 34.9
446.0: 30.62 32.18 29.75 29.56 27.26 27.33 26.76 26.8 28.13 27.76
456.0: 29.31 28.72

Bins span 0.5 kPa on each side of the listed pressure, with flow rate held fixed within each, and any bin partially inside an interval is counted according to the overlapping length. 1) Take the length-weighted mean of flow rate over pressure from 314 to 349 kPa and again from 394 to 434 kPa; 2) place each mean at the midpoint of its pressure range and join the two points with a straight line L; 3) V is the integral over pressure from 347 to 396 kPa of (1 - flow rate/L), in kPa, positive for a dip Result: 7.06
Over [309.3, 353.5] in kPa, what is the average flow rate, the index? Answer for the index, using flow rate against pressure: 52.6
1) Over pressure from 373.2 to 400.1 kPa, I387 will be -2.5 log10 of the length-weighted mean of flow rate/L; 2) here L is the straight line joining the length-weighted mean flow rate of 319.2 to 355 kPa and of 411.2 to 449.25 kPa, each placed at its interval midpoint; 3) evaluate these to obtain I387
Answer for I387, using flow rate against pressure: 0.24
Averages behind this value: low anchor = 51.3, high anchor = 51.3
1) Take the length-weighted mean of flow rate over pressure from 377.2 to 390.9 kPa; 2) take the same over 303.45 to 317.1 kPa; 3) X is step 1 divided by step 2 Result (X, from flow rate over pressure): 0.61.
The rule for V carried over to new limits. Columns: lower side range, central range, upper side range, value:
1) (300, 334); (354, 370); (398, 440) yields 0.6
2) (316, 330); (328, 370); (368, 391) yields -4.9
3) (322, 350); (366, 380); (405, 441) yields 3.4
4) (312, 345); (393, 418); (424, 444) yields -3.0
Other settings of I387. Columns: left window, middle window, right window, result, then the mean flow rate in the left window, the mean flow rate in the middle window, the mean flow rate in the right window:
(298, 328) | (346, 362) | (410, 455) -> 0.00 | 58.8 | 55.3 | 48.5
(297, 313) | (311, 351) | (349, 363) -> 0.14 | 62.6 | 52.2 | 56.3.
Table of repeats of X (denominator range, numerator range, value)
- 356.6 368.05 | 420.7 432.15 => 1.08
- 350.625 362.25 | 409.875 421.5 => 1.10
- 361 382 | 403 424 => 1.41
